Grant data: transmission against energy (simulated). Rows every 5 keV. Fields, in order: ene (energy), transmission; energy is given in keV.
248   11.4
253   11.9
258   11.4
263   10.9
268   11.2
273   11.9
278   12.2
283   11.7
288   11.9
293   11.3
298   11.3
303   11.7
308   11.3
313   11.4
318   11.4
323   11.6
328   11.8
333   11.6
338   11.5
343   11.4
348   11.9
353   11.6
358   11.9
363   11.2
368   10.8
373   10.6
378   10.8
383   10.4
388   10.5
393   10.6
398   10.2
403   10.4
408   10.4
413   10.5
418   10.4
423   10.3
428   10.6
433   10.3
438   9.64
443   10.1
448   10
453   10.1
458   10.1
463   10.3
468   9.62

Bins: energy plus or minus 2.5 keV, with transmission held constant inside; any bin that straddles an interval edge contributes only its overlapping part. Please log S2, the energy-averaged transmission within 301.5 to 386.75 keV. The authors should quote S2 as 11.3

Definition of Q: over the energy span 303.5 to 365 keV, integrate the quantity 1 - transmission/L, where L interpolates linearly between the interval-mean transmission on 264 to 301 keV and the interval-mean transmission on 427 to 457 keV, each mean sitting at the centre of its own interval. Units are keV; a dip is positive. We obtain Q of -2.4 keV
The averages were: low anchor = 11.6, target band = 11.6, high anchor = 10.1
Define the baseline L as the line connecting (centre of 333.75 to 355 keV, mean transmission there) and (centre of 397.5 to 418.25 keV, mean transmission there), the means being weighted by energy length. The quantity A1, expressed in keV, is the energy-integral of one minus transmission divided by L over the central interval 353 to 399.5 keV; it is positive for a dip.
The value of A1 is 0.7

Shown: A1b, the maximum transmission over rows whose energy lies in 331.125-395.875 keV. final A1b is 11.9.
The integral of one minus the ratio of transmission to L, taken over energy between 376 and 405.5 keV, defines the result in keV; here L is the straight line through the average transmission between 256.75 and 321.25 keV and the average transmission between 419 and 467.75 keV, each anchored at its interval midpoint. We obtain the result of 0.4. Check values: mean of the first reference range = 11.5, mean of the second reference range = 10.1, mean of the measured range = 10.5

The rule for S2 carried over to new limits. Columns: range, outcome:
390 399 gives 10.4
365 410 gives 10.5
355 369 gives 11.4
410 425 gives 10.4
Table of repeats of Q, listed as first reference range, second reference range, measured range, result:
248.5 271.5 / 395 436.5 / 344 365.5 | -1.7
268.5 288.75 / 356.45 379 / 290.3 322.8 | 0.5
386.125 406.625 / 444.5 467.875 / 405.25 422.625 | -0.2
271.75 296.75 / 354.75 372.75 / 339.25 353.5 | -0.4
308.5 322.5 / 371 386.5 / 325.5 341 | -0.6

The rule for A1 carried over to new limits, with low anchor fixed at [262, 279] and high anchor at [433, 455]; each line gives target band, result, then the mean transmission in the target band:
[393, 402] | 0.1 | 10.3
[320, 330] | -0.6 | 11.7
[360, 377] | -0.3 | 10.9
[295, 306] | -0.2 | 11.5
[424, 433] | -0.3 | 10.5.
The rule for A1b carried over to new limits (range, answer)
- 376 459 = 10.8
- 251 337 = 12.2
